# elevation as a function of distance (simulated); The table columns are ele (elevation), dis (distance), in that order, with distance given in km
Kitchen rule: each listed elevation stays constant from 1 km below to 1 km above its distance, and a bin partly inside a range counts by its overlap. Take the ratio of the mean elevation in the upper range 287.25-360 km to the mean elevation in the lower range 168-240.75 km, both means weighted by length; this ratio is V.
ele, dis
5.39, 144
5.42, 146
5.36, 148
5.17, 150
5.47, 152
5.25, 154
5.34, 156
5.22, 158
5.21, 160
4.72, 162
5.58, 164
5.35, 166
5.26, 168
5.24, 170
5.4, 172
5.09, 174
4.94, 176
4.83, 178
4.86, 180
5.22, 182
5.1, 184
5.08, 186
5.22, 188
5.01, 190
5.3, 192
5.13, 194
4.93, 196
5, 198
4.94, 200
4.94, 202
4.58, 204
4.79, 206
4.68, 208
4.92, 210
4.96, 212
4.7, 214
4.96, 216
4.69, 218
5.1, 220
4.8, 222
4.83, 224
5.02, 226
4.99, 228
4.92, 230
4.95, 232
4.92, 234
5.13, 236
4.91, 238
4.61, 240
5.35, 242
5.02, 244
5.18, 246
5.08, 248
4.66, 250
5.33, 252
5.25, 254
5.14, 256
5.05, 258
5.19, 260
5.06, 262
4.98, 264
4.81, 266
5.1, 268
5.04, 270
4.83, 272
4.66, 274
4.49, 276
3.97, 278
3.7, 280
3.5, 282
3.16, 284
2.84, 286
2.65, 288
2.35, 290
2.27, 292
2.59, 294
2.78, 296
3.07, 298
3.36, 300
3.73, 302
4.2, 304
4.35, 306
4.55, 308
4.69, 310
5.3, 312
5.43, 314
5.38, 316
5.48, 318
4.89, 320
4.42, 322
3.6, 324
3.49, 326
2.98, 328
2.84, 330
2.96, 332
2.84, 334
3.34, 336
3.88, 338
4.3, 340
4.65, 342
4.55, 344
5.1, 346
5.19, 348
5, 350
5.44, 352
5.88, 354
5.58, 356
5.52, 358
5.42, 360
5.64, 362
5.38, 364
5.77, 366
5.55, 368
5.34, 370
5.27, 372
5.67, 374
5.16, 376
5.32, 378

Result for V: 0.8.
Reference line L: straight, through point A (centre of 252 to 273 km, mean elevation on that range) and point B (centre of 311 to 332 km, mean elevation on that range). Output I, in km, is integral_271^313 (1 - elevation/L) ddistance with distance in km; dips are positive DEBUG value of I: 9.0 km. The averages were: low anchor 5.06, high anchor 4.31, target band 3.67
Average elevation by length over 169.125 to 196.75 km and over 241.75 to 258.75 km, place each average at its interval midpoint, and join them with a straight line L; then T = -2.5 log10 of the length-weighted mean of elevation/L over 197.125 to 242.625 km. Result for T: 0.05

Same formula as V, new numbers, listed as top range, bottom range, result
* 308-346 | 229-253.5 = 0.84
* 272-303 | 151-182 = 0.64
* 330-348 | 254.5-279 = 0.81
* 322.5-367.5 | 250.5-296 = 1.09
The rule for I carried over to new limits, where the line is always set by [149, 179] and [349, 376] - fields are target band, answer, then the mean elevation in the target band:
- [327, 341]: 5.5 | 3.31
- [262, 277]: 1.4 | 4.86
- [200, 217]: 1.4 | 4.82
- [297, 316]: 3.7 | 4.35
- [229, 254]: 1.4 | 5.01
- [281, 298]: 8.2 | 2.79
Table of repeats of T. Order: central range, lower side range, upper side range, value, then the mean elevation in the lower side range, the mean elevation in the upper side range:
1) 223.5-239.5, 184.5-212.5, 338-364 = 0.011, 4.97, 5.15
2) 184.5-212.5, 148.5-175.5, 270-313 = -0.034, 5.25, 3.7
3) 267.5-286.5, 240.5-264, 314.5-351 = 0.168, 5.1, 4.18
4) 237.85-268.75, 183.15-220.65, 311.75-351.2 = -0.083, 4.95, 4.27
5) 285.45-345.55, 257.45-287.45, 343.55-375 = 0.274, 4.39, 5.41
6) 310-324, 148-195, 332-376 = 0.002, 5.18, 4.97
